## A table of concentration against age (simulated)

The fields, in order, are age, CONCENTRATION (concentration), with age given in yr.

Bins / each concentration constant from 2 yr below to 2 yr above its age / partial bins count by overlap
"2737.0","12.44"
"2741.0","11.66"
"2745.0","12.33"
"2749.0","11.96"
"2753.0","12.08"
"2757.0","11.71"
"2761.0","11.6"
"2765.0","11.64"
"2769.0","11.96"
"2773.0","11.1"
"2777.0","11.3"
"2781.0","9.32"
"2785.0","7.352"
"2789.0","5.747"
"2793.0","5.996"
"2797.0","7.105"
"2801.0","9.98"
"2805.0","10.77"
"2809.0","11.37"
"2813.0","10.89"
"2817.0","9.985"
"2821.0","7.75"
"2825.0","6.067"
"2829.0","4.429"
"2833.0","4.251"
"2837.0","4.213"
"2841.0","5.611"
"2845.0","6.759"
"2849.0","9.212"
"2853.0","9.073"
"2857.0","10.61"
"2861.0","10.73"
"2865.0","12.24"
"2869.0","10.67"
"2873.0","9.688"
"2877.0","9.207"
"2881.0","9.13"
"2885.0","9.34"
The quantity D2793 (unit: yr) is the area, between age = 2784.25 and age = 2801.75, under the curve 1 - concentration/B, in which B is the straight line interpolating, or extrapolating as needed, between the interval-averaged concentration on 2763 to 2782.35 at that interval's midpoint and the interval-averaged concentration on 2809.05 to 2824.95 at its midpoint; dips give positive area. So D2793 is 5.5 yr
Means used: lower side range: 11.1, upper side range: 9.34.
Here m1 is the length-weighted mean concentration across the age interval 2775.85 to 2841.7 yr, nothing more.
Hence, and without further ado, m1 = 7.77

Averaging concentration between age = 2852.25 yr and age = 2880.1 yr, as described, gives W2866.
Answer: 10.3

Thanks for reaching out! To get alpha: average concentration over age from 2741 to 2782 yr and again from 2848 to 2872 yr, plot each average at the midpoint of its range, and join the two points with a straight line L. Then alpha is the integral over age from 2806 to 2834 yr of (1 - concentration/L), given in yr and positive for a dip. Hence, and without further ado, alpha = 7.36 yr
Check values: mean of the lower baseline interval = 11.6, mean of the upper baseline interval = 10.4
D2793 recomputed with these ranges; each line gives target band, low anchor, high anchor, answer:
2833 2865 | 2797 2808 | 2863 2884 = 6.4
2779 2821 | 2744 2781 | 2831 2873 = 5.7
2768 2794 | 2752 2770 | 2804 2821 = 5.3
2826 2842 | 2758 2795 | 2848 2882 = 8.5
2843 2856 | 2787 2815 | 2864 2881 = 1.7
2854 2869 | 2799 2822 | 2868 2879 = -1.7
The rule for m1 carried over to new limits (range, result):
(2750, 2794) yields 10.1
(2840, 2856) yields 7.98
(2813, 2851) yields 6.71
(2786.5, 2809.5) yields 8.28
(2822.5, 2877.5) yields 8.02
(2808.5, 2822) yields 10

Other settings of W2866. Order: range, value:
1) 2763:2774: 11.6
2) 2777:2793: 7.77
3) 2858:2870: 11.2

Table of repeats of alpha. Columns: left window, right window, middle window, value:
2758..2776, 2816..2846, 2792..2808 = -0.4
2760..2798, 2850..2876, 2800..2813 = -1.5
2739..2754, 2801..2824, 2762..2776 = -0.3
